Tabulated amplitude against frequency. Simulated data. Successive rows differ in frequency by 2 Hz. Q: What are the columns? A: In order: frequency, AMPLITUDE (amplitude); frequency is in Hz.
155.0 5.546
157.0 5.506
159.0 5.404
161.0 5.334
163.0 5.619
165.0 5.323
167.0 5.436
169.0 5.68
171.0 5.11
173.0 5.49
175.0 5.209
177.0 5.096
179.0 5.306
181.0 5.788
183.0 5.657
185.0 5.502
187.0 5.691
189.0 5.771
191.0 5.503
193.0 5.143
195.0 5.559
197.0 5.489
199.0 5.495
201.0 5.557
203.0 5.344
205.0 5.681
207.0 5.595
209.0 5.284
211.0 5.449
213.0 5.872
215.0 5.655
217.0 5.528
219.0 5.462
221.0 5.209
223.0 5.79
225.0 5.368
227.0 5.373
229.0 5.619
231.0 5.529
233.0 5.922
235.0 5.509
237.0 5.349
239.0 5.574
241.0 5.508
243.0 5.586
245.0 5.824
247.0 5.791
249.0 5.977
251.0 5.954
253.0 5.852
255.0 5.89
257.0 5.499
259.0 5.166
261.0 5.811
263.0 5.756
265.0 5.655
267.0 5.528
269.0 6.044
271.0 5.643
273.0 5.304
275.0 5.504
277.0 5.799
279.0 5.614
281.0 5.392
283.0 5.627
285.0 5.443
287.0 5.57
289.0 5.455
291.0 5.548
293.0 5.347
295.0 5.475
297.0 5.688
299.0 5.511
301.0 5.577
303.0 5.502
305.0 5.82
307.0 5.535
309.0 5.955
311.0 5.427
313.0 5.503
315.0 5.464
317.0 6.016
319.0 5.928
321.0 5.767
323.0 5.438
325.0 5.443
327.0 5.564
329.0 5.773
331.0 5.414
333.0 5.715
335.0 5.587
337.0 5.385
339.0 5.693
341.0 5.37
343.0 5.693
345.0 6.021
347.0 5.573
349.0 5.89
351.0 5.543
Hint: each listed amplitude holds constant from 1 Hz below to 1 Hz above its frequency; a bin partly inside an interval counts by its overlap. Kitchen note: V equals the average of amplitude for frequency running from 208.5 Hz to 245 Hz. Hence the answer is 5.54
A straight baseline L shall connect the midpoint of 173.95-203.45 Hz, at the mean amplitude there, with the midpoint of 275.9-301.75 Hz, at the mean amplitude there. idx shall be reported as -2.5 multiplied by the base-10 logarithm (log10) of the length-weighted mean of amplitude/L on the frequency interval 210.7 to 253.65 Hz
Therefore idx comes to -0.02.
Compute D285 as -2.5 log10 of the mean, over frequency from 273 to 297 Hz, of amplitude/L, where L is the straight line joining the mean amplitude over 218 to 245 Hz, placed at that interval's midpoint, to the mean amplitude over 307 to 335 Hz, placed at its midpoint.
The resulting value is 0.01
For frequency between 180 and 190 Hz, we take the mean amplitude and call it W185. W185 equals 5.68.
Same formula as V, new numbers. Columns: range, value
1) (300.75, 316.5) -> 5.61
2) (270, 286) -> 5.54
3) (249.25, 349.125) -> 5.62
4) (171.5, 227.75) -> 5.49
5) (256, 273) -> 5.62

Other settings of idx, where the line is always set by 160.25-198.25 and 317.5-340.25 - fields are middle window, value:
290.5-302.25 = 0.01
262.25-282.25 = -0.01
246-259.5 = -0.04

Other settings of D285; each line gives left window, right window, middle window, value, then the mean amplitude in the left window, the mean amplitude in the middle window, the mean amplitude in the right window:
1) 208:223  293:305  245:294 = -0.02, 5.51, 5.64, 5.56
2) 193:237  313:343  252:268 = -0.02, 5.52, 5.64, 5.61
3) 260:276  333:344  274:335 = 0.00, 5.66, 5.59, 5.56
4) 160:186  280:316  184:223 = -0.01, 5.43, 5.52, 5.55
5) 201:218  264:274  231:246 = 0.00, 5.55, 5.6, 5.63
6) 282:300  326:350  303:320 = -0.02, 5.52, 5.69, 5.64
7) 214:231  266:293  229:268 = -0.03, 5.5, 5.67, 5.57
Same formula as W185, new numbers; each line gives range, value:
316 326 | 5.72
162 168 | 5.46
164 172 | 5.39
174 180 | 5.2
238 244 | 5.56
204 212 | 5.5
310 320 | 5.67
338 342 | 5.53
